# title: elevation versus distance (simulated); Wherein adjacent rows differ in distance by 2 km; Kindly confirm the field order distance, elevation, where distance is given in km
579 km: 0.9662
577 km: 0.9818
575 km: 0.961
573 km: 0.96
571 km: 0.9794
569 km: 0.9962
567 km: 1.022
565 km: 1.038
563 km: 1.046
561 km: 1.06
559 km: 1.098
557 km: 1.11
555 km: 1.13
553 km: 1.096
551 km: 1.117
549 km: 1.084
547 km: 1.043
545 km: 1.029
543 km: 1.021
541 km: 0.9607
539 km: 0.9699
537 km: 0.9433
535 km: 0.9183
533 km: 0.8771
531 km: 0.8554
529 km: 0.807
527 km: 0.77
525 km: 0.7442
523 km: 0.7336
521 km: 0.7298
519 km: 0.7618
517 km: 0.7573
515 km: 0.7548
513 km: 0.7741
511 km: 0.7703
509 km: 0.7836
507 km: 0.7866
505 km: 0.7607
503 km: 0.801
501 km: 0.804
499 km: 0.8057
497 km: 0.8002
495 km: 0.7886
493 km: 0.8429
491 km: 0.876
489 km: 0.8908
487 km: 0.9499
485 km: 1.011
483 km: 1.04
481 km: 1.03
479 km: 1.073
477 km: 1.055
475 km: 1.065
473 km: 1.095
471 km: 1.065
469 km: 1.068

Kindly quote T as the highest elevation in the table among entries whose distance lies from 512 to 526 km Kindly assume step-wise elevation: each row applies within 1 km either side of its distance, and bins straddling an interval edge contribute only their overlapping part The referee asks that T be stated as 0.7741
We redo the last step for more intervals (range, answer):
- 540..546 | 1.029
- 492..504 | 0.8429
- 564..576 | 1.038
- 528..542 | 0.9699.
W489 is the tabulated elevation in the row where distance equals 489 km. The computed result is 0.8908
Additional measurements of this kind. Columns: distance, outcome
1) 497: 0.8002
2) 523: 0.7336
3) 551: 1.117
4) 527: 0.77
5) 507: 0.7866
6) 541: 0.9607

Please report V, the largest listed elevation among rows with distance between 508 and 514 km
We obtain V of 0.7836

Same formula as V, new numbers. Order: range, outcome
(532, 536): 0.9183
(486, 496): 0.9499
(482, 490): 1.04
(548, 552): 1.117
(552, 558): 1.13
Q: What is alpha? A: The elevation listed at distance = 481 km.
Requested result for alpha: 1.03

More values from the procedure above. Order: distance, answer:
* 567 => 1.022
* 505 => 0.7607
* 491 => 0.876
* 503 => 0.801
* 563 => 1.046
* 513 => 0.7741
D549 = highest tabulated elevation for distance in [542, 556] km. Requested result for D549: 1.13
